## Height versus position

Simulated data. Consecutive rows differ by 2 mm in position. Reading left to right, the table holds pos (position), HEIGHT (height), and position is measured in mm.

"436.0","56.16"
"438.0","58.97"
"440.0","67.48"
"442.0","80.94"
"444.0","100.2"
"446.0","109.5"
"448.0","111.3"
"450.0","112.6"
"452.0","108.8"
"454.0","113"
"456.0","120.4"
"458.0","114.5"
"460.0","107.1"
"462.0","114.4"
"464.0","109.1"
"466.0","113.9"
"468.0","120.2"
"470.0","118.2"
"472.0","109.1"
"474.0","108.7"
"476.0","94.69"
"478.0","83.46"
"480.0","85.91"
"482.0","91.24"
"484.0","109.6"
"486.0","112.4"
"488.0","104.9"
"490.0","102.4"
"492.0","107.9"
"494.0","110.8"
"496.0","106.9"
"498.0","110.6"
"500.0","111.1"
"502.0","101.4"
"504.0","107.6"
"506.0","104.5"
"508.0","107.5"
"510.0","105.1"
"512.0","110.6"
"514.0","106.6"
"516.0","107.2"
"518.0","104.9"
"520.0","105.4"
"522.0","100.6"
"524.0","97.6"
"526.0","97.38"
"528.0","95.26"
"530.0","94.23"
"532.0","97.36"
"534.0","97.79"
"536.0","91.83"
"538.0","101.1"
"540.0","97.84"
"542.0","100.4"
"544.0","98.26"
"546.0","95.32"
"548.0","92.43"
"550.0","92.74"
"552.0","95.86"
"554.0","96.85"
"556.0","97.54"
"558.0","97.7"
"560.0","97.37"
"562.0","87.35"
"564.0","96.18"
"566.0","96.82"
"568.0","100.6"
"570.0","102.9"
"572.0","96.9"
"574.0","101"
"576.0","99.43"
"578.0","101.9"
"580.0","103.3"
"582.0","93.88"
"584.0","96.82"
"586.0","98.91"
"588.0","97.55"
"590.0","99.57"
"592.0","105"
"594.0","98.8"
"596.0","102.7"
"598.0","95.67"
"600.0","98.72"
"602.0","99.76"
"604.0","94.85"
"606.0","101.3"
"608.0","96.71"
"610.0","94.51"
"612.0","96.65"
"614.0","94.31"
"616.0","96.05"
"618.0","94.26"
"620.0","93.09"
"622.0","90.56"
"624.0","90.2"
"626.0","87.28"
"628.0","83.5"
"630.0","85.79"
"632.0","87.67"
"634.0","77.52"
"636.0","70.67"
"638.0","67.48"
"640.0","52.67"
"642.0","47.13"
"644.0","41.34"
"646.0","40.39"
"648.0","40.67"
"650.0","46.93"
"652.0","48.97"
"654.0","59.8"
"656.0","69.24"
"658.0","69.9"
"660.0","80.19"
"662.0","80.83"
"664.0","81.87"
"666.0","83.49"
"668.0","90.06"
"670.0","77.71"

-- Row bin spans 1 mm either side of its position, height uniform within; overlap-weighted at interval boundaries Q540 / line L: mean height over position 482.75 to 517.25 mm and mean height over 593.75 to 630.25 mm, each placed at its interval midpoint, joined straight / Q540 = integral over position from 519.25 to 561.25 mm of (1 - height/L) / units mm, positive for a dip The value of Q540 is 2.3 mm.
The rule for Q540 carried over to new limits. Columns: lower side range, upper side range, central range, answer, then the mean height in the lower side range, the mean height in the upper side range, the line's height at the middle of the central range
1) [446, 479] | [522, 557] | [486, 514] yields -1.02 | 110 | 96.6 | 103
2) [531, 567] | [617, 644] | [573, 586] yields -1.47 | 96.2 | 77.7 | 89.2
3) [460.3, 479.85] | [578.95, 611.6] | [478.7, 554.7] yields 1.78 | 107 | 98.6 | 104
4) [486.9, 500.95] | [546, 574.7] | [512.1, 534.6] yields 0.44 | 108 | 96.5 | 103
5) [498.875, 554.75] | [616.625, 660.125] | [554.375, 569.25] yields -0.92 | 101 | 69.3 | 90.8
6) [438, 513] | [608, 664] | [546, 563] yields -0.93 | 105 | 74.2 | 89.8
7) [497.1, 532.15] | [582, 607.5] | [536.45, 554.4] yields 0.93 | 104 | 98.9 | 102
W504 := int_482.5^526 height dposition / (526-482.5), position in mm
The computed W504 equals 106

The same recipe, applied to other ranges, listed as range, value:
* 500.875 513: 106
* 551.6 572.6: 96.9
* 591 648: 84.4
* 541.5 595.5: 97.9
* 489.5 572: 101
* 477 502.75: 103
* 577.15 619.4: 98.1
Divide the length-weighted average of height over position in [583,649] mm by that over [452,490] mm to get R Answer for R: 0.8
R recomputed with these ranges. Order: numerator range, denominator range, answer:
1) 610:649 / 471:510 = 0.73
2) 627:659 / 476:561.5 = 0.61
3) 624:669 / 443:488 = 0.64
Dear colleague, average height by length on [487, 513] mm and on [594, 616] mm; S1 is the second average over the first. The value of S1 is 0.9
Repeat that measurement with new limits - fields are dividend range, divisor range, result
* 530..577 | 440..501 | 0.91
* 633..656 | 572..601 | 0.55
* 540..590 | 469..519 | 0.93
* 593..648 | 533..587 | 0.86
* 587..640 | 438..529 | 0.88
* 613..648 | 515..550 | 0.77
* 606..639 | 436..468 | 0.87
